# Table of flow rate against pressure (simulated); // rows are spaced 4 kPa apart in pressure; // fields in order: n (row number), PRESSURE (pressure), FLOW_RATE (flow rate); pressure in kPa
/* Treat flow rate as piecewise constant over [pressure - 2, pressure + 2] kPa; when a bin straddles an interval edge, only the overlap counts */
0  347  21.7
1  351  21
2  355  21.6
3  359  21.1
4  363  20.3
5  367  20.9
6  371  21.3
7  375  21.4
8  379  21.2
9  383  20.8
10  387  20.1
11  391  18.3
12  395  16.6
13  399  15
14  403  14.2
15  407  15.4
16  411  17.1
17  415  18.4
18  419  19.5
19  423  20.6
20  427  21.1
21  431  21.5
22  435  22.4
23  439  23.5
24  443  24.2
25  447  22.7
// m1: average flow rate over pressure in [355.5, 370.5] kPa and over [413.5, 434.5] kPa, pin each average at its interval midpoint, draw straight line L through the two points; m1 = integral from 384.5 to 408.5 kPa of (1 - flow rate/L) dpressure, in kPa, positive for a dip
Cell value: 4.6 kPa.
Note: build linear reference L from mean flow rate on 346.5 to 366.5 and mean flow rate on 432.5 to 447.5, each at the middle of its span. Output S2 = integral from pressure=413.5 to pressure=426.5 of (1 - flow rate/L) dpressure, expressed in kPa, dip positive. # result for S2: 1.70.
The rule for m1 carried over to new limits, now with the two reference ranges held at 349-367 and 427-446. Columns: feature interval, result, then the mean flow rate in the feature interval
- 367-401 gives 3.3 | 19.4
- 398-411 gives 4.0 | 15.2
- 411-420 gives 1.5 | 18.5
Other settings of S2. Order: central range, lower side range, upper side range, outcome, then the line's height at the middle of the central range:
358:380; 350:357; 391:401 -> -1.8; 19.5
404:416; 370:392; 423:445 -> 2.8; 21.6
